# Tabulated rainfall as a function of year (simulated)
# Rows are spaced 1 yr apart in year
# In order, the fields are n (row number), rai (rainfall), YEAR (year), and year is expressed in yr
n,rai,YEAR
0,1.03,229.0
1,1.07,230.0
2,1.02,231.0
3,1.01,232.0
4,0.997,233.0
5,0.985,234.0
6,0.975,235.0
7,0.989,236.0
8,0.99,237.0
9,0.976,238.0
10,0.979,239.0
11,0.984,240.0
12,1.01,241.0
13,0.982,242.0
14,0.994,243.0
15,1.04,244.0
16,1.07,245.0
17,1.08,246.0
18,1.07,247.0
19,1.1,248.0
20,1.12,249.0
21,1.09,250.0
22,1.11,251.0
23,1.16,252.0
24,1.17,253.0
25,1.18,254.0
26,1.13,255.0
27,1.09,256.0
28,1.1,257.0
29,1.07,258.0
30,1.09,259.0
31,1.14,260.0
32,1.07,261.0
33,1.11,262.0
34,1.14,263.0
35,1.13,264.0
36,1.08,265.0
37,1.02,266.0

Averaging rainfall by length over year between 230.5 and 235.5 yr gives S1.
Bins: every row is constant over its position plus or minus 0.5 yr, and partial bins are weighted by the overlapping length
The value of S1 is 0.997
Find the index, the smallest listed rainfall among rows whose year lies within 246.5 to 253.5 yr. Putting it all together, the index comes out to 1.07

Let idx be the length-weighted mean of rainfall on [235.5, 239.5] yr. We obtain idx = 0.983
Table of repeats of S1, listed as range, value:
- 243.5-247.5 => 1.07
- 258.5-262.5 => 1.1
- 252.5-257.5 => 1.13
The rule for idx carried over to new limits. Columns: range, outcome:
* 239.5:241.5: 0.997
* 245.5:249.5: 1.09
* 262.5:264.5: 1.13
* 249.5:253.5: 1.13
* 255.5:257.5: 1.1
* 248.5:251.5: 1.11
